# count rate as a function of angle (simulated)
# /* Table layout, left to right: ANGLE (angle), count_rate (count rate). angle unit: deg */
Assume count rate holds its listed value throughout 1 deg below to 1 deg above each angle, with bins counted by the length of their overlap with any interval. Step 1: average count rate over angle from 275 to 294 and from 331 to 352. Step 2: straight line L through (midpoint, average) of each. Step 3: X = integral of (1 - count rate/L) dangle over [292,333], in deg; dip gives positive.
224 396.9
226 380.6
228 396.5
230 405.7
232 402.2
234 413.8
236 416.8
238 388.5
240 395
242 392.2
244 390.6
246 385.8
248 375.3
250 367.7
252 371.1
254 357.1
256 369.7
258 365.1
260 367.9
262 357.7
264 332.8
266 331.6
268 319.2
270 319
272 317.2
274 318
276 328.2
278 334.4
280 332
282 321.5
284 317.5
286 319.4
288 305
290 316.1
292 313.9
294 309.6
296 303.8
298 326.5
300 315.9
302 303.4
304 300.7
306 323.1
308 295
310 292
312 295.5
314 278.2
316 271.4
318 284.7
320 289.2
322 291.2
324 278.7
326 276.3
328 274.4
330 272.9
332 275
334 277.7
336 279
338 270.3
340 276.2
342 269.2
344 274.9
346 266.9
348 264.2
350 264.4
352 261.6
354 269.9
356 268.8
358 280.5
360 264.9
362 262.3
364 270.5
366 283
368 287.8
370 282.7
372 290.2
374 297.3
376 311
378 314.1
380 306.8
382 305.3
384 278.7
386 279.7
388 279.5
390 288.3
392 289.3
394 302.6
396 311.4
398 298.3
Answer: 0.4 deg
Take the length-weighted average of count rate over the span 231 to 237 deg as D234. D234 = 411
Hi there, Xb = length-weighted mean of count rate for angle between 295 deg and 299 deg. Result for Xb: 315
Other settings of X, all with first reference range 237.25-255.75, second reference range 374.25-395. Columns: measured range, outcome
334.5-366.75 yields 4.7 deg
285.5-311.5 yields 2.9 deg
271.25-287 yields 1.6 deg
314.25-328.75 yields 2.3 deg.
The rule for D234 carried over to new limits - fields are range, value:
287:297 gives 310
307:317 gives 286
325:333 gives 275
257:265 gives 356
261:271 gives 332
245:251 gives 376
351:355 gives 266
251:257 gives 366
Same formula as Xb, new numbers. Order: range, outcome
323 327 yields 278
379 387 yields 293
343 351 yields 268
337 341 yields 273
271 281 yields 326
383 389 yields 279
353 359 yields 273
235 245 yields 397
